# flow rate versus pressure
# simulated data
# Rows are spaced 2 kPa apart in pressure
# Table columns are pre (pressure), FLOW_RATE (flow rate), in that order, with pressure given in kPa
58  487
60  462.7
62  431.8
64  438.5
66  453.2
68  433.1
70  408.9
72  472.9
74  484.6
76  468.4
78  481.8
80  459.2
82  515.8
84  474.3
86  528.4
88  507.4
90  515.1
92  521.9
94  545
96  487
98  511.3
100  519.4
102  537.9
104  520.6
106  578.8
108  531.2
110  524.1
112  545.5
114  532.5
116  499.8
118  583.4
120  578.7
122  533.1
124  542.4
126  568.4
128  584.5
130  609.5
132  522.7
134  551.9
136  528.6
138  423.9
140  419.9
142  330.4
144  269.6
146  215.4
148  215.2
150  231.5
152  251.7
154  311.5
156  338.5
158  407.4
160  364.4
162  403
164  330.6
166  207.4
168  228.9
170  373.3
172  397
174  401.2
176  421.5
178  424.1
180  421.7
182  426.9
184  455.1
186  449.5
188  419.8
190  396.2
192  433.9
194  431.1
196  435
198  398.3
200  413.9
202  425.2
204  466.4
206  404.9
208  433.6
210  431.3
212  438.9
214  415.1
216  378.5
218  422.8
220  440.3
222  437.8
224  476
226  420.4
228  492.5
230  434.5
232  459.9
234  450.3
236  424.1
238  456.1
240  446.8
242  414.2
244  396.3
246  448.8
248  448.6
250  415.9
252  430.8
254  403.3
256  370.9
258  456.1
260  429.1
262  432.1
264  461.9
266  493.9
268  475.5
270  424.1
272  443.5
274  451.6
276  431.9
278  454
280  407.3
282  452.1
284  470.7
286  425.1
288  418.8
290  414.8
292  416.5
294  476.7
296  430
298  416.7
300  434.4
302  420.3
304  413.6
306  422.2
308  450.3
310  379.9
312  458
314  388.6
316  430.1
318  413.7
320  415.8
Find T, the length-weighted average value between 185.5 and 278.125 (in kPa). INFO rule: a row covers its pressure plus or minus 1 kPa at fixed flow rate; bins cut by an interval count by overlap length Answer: 434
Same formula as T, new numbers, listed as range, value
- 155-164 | 373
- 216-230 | 442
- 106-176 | 424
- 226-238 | 450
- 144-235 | 390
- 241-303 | 434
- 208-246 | 436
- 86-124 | 532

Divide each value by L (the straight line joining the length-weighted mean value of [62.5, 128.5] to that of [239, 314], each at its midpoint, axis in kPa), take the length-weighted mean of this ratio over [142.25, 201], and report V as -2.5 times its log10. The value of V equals 0.302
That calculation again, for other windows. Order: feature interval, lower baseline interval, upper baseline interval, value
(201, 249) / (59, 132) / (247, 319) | 0.05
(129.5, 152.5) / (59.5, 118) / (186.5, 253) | 0.24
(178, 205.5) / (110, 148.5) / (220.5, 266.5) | 0.07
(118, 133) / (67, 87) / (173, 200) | -0.24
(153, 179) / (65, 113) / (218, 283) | 0.31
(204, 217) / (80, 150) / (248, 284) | 0.09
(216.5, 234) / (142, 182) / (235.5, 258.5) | -0.12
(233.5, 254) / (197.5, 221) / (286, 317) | -0.02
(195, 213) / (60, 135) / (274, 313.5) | 0.10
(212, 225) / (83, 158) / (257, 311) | 0.05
